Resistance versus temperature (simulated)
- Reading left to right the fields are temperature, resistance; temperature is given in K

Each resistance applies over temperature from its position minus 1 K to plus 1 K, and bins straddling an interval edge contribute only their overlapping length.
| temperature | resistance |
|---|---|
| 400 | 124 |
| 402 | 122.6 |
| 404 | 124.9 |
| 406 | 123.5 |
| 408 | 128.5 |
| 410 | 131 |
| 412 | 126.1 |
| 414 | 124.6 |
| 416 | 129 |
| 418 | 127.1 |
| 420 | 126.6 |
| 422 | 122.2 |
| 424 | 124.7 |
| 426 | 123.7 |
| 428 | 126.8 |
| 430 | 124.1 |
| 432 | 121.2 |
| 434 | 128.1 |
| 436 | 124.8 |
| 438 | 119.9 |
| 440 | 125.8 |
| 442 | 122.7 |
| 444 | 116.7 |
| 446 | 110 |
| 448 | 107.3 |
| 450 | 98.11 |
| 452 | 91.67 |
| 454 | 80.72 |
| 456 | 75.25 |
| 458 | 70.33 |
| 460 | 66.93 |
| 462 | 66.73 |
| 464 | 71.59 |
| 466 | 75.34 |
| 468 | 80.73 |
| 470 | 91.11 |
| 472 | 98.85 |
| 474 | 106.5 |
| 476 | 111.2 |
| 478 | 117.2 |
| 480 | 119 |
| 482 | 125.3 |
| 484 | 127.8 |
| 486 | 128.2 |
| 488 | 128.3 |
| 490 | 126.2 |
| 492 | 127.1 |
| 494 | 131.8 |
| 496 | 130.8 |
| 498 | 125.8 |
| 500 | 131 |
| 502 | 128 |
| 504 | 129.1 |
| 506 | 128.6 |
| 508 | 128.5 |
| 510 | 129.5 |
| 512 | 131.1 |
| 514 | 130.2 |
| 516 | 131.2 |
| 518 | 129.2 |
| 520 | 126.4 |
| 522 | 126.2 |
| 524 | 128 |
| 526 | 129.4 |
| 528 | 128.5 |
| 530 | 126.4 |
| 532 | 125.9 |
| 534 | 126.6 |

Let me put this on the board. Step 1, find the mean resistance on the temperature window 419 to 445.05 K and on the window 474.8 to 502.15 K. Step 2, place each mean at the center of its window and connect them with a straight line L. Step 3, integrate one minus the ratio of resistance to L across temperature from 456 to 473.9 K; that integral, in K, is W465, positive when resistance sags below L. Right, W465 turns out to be 6.6 K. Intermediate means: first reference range 124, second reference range 125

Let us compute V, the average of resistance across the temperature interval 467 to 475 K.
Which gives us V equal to 94.3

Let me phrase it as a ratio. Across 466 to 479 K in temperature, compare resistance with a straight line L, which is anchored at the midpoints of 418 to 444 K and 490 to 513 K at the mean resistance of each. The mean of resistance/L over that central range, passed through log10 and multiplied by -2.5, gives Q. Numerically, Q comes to 0.271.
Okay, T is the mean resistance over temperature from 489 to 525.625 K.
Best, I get 129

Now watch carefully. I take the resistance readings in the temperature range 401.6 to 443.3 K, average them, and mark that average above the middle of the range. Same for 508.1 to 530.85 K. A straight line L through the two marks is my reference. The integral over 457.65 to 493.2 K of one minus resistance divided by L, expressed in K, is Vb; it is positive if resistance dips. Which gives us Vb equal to 6.79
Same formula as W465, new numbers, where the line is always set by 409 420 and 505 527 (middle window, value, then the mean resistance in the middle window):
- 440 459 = 4.38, 98.5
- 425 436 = 0.25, 125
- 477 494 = 0.42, 125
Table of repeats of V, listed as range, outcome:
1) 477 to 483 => 120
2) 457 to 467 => 70.2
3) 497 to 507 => 128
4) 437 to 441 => 123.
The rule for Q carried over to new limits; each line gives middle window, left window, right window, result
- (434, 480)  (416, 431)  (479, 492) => 0.27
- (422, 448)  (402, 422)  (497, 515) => 0.05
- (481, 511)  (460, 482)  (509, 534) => -0.16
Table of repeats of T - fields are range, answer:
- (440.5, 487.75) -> 99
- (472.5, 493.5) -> 121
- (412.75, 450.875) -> 121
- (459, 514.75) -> 114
